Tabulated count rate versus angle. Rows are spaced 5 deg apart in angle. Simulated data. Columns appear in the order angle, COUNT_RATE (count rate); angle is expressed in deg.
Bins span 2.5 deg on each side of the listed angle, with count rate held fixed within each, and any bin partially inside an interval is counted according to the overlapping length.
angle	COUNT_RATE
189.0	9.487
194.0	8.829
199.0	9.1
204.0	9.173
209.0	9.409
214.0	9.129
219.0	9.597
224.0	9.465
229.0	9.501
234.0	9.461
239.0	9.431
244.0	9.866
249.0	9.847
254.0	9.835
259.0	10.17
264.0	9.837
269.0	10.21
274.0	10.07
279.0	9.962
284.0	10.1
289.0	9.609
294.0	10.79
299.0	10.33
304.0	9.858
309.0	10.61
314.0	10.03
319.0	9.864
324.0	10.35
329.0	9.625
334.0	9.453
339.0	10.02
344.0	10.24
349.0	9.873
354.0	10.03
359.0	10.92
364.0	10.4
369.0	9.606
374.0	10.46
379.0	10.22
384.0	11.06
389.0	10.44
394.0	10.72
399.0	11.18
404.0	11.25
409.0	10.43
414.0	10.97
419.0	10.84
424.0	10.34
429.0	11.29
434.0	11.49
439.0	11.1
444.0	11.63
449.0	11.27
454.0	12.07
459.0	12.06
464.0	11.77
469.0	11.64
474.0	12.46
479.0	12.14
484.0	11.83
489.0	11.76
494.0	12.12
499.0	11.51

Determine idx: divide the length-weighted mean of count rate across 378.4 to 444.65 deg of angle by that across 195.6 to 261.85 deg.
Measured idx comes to 1.1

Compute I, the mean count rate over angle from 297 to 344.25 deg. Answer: 10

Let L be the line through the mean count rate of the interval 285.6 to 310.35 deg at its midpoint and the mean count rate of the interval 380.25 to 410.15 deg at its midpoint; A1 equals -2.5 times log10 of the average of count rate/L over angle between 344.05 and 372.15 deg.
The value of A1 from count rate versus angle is 0.04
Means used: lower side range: 10.2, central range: 10.2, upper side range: 10.8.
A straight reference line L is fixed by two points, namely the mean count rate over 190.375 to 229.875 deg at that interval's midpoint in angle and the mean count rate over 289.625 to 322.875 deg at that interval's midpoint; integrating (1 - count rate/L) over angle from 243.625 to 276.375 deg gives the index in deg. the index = -0.75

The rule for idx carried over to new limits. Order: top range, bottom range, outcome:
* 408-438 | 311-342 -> 1.10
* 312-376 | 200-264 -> 1.05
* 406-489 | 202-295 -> 1.18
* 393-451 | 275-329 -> 1.09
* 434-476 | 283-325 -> 1.15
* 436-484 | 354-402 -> 1.12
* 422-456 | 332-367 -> 1.12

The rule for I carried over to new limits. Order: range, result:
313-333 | 9.92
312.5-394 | 10.2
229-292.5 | 9.87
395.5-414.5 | 10.9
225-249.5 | 9.59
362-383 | 10.2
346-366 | 10.3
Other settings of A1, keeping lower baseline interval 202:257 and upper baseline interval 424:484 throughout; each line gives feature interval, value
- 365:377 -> 0.08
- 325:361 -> 0.06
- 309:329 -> 0.03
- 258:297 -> -0.01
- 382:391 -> 0.03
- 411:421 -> 0.04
